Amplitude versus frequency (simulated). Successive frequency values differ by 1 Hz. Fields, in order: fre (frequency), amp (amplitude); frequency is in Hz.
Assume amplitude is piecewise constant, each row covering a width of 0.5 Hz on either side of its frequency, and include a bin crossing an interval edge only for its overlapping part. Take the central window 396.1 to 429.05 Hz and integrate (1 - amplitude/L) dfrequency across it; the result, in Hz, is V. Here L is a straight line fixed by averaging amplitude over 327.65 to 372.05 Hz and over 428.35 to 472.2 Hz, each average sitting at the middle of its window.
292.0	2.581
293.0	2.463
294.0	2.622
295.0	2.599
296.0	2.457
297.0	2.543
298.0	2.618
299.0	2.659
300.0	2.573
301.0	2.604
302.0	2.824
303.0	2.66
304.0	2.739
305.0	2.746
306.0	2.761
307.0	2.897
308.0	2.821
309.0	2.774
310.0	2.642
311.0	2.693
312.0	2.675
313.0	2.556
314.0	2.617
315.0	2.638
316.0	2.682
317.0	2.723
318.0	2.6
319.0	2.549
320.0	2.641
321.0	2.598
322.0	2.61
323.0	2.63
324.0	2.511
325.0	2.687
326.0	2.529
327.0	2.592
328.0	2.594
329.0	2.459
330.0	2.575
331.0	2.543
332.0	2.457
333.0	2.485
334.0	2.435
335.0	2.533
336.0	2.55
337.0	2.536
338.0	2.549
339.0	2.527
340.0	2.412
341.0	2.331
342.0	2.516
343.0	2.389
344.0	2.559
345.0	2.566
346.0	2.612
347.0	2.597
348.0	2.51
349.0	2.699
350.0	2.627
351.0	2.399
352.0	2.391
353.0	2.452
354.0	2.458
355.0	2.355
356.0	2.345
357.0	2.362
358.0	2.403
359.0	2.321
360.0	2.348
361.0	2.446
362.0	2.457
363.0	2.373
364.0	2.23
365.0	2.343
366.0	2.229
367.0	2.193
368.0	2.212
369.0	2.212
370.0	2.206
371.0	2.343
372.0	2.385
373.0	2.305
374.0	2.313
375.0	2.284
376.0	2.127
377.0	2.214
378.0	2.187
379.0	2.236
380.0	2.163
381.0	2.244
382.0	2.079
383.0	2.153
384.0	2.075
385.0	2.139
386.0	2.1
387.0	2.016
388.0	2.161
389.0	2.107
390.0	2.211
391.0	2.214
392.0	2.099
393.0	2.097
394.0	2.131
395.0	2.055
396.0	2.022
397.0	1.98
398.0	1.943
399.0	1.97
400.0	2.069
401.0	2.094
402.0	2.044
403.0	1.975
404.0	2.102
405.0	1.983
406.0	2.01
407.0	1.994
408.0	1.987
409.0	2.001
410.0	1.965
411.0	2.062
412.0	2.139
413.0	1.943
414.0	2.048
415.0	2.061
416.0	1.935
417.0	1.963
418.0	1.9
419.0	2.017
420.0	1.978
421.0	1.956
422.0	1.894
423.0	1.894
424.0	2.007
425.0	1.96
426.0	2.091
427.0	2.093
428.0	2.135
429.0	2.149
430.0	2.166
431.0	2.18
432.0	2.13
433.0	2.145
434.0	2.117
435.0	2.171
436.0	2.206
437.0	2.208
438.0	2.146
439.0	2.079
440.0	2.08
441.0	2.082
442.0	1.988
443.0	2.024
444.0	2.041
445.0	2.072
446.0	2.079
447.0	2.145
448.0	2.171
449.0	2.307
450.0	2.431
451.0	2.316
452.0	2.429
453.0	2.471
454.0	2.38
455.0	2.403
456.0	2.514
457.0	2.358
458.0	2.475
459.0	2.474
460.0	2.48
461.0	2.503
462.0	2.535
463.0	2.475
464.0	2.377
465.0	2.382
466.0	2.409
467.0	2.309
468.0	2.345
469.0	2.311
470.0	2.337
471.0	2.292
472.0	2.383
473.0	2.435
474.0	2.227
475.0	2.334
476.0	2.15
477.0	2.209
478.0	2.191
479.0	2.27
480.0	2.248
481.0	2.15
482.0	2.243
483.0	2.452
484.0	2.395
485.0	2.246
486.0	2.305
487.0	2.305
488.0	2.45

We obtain 4.6 Hz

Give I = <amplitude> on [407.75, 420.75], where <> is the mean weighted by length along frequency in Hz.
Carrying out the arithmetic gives 2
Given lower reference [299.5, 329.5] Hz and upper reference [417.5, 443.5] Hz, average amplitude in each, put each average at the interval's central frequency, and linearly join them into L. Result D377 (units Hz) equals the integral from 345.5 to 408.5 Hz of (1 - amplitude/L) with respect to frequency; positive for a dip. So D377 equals 3.1 Hz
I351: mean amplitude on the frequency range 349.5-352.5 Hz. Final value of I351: 2.47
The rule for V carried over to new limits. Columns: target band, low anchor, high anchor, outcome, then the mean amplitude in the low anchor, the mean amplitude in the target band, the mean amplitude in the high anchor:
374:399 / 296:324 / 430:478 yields 3.4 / 2.66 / 2.13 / 2.28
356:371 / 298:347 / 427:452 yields 0.8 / 2.6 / 2.31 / 2.15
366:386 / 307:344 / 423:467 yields 1.8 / 2.58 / 2.21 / 2.24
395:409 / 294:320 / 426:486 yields 2.3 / 2.66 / 2.01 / 2.27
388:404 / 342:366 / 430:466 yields 2.0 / 2.44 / 2.07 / 2.27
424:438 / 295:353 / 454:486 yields 1.7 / 2.59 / 2.13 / 2.35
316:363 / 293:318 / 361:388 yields -1.2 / 2.67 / 2.51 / 2.23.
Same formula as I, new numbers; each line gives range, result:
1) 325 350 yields 2.53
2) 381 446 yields 2.06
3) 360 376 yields 2.3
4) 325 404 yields 2.31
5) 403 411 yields 2.01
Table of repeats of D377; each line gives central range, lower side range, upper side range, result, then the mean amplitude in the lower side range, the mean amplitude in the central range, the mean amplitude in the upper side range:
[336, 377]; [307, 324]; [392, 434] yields 0.0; 2.66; 2.4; 2.03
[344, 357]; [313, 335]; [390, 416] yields -0.5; 2.58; 2.5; 2.04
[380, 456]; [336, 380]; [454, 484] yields 8.6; 2.38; 2.1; 2.36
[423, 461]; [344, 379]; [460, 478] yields 2.4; 2.37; 2.21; 2.35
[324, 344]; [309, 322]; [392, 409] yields 0.0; 2.64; 2.51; 2.03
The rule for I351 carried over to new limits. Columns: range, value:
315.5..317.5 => 2.7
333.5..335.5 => 2.48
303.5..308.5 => 2.79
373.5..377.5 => 2.23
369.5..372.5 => 2.31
